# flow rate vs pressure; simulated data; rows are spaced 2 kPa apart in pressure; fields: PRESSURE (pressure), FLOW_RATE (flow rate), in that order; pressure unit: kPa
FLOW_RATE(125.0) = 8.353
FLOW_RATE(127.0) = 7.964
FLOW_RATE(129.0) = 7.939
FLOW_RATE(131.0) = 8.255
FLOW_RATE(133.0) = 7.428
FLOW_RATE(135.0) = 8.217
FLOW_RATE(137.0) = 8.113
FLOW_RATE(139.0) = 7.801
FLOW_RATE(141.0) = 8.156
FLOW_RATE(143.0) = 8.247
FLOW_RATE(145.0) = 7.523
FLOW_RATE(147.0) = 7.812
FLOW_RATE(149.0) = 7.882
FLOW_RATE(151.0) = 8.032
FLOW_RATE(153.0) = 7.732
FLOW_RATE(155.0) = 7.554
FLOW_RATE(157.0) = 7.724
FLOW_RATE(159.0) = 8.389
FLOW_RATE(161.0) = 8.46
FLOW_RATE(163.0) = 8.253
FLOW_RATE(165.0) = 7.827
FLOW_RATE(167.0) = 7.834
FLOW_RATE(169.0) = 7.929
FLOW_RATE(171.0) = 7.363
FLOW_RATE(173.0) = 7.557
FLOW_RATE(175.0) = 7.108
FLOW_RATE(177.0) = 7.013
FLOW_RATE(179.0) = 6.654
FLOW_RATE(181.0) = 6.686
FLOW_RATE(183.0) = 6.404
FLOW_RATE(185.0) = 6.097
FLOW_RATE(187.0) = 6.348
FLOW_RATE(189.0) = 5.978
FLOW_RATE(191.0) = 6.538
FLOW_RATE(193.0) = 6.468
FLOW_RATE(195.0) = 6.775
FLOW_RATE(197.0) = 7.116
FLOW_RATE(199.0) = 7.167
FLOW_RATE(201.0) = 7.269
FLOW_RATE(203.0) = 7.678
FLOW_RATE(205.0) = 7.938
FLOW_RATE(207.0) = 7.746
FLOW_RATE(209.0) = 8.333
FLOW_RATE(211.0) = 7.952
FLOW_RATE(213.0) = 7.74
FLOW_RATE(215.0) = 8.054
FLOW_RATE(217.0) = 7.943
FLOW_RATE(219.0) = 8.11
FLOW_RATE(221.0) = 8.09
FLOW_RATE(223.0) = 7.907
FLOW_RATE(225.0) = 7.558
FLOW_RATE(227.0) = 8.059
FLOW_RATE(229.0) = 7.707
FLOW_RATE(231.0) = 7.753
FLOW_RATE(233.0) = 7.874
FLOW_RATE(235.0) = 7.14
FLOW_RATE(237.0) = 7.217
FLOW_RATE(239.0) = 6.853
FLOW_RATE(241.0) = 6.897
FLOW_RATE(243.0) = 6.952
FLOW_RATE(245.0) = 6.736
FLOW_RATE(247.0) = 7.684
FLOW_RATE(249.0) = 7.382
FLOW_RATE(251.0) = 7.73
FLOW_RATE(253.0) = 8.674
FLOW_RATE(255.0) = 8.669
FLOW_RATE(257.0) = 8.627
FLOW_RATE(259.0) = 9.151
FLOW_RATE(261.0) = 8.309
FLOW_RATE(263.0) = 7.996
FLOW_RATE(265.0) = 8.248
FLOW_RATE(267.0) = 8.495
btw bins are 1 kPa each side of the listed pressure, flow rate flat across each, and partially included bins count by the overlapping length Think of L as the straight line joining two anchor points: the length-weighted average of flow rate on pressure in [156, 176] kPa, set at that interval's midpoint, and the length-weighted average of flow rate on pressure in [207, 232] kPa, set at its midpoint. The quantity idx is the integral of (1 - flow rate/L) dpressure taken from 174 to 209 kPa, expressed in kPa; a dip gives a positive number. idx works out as 4.27 kPa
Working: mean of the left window 7.84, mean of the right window 7.93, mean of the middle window 6.92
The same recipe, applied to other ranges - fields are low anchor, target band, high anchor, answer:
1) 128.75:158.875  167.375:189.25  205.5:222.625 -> 2.9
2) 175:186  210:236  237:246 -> -3.9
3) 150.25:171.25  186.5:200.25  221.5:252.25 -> 1.9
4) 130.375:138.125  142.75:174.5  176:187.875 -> -2.7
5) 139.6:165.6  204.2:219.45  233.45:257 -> -0.6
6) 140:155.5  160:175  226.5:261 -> 0.0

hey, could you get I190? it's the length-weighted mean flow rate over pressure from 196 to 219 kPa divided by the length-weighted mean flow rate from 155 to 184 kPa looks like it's 1.03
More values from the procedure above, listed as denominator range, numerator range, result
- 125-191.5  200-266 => 1.03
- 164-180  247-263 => 1.12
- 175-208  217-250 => 1.09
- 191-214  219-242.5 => 1.02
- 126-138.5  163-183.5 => 0.92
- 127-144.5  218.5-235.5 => 0.98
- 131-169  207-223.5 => 1.01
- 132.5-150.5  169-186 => 0.87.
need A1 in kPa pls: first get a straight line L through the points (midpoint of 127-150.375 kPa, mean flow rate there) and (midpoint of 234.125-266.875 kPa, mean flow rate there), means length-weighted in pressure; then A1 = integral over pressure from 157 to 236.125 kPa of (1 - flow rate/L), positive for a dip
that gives 4.1 kPa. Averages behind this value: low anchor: 7.95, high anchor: 7.79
